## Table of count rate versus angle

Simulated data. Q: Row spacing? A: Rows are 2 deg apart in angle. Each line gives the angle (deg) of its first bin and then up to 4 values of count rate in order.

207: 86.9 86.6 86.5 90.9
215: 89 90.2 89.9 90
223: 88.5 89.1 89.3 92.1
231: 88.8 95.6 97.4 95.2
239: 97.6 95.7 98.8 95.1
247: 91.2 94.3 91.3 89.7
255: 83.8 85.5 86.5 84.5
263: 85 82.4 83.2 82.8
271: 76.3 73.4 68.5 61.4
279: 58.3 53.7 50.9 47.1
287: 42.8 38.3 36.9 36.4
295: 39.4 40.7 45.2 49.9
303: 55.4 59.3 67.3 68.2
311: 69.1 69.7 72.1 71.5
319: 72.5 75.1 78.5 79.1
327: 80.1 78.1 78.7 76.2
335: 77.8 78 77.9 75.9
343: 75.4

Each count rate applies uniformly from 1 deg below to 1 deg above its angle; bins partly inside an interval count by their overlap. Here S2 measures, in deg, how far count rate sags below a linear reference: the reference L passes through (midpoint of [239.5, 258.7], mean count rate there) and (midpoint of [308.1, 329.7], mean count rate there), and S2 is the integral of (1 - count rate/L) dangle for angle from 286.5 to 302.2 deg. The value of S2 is 7.6 deg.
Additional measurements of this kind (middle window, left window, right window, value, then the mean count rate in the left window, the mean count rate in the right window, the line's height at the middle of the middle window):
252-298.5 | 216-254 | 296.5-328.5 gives 9.1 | 92.6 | 66.4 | 79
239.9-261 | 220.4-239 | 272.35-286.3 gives -3.5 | 92.1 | 58.3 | 78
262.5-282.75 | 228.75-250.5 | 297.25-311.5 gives 1.3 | 94.7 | 57.9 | 75.9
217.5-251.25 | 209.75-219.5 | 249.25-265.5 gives -1.9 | 89.2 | 86.6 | 88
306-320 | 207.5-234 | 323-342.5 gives 1.7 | 89.7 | 77.9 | 80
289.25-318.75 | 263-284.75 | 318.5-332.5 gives 7.4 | 69.1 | 77.6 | 74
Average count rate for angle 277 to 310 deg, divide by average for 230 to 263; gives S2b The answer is 0.5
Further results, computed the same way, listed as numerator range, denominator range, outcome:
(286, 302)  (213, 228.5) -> 0.46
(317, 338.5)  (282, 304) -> 1.76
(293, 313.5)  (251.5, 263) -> 0.64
